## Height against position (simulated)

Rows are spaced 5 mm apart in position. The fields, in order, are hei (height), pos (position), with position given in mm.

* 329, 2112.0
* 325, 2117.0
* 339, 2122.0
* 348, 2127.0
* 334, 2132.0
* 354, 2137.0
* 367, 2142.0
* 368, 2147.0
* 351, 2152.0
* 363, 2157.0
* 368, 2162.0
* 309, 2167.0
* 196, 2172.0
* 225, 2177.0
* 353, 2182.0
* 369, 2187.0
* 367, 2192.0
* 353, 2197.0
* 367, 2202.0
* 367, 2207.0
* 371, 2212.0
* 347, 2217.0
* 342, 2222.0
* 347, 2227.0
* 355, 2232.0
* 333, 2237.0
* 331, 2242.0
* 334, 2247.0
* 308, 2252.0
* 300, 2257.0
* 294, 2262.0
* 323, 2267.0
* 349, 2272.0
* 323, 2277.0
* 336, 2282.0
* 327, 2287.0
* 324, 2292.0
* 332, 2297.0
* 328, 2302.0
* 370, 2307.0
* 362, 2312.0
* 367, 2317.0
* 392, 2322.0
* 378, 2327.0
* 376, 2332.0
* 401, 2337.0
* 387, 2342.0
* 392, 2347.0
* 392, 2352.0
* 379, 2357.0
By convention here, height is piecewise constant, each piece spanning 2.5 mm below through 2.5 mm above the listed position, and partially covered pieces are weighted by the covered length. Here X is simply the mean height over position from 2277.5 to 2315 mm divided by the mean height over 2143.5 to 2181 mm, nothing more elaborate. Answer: 1.08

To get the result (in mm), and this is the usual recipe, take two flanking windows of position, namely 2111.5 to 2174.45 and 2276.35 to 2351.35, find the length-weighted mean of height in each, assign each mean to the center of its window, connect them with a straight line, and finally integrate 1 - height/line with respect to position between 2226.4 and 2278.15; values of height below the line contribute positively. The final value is 3.7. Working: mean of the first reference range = 335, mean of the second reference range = 361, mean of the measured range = 326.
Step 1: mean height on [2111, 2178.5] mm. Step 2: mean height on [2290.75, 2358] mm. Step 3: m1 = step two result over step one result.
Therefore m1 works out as 1.1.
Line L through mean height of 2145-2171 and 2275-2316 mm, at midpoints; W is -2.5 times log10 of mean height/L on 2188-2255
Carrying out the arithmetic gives -0.02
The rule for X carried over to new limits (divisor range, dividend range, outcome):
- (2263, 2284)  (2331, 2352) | 1.18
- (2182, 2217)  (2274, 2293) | 0.90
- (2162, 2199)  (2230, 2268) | 1.03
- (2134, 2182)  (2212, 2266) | 1.02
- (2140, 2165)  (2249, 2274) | 0.87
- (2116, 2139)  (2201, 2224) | 1.05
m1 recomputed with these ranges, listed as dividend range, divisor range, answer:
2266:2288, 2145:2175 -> 1.03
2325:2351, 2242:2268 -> 1.24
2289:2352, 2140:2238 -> 1.08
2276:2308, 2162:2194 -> 1.08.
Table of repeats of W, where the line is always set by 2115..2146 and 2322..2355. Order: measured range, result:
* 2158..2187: 0.18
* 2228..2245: 0.08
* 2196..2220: 0.00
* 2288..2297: 0.16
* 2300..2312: 0.09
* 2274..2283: 0.14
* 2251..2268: 0.22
